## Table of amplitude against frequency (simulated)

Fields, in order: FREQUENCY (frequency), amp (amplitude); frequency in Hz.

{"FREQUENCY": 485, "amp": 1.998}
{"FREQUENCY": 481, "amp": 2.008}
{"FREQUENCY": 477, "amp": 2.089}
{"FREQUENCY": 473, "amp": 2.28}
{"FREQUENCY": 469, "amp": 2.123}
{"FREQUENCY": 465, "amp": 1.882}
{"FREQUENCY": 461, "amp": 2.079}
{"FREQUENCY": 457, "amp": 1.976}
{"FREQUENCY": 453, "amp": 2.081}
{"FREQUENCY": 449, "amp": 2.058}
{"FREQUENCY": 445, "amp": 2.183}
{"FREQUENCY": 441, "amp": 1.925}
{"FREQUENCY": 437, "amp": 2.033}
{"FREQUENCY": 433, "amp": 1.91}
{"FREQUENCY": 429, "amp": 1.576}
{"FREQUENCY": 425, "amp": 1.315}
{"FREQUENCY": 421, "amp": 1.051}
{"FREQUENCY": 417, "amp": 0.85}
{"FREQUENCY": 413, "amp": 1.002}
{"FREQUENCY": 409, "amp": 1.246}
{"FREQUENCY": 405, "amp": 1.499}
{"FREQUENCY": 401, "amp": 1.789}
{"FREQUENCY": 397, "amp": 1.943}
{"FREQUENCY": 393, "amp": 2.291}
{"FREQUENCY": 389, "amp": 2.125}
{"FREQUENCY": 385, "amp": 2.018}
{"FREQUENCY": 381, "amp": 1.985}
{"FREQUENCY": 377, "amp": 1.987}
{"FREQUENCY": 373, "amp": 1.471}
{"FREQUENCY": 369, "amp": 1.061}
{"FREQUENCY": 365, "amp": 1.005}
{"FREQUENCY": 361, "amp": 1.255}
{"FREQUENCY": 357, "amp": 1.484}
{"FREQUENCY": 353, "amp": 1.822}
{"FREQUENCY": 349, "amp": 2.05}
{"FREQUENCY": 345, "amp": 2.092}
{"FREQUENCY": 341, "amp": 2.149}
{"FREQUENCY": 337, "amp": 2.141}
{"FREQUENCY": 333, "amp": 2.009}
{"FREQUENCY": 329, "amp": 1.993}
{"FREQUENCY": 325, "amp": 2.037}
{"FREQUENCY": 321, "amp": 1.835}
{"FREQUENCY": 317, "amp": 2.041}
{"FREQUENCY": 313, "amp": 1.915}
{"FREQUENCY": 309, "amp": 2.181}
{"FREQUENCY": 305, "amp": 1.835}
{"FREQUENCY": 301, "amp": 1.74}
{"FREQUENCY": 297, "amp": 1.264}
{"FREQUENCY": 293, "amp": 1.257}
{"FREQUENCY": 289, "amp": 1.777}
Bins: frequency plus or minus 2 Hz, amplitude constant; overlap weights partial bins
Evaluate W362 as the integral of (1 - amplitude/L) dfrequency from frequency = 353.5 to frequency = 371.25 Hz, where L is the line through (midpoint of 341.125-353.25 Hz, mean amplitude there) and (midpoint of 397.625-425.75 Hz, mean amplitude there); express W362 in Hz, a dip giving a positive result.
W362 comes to 5.8 Hz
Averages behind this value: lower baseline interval 2.04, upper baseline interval 1.28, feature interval 1.26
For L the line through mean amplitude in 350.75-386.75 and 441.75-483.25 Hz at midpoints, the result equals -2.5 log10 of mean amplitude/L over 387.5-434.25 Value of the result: 0.16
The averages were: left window 1.57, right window 2.07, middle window 1.54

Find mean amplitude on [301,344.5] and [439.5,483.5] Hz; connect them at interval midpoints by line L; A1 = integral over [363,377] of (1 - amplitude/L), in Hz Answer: 5.0 Hz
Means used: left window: 2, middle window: 1.29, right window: 2.06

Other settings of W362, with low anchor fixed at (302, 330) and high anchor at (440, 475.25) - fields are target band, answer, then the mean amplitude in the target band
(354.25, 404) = 7.8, 1.7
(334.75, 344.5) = -0.7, 2.13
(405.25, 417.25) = 5.4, 1.13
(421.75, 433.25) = 3.1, 1.49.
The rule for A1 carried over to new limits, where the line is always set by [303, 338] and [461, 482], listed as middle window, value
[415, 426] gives 5.37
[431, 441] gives 0.47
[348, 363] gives 2.89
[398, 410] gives 2.77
